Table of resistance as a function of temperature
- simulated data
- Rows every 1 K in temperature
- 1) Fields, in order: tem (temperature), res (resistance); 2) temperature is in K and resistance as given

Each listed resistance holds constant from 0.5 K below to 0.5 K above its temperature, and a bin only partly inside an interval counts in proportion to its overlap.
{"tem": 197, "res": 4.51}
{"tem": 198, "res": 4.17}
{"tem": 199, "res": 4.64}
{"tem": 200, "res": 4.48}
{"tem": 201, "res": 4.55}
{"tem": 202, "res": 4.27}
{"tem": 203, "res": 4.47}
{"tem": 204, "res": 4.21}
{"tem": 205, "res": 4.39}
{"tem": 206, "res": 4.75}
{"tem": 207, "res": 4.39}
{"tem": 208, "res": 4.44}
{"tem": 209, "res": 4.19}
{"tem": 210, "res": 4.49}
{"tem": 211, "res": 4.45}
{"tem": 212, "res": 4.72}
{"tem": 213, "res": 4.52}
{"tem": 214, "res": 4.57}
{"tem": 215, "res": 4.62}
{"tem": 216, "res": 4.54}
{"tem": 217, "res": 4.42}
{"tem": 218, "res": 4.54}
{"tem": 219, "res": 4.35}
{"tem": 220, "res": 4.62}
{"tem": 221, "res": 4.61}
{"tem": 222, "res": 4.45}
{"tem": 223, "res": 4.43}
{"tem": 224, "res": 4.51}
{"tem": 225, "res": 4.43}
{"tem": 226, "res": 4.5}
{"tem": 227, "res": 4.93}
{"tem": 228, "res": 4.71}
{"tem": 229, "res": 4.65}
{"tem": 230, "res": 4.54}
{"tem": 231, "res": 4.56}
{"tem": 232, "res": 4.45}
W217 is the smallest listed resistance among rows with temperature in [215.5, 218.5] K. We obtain 4.42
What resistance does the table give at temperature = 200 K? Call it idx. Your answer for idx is 4.48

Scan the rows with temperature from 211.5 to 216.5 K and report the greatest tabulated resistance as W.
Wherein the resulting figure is 4.72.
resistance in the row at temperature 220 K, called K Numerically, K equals 4.62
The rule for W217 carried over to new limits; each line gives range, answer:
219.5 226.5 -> 4.43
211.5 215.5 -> 4.52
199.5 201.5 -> 4.48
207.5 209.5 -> 4.19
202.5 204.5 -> 4.21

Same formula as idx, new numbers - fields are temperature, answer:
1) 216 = 4.54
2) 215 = 4.62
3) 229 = 4.65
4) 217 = 4.42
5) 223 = 4.43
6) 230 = 4.54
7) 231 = 4.56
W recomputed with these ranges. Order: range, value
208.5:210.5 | 4.49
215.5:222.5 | 4.62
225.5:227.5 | 4.93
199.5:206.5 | 4.75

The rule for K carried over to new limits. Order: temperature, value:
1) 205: 4.39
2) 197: 4.51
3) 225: 4.43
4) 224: 4.51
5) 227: 4.93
